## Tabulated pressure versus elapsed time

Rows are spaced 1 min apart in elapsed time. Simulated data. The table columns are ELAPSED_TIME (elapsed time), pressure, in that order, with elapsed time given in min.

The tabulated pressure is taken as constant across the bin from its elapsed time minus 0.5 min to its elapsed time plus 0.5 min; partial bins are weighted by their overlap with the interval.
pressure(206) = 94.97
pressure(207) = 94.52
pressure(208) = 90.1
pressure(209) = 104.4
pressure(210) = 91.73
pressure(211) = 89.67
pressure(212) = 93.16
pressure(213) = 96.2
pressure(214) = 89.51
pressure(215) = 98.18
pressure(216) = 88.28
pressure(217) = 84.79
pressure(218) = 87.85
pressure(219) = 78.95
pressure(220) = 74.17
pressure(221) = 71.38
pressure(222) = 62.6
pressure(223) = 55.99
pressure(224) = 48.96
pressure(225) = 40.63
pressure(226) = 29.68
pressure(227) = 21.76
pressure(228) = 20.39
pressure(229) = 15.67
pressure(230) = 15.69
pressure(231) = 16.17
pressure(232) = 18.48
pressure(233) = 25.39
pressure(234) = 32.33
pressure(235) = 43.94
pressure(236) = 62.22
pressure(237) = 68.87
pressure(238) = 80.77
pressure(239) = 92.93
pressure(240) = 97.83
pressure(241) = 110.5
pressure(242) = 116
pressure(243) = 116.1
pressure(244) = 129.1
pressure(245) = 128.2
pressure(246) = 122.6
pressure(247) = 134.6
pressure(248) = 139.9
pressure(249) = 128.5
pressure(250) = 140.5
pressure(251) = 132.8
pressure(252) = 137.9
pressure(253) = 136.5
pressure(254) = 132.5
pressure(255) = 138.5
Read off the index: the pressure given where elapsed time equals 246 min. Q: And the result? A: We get 122.6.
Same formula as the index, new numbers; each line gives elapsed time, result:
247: 134.6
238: 80.77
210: 91.73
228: 20.39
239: 92.93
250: 140.5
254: 132.5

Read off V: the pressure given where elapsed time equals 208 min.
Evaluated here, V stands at 90.1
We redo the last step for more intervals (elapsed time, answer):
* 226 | 29.68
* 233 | 25.39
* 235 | 43.94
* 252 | 137.9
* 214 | 89.51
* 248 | 139.9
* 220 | 74.17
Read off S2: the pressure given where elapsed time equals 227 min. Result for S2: 21.76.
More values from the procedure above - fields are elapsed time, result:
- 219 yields 78.95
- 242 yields 116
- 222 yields 62.6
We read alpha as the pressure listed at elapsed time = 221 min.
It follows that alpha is 71.38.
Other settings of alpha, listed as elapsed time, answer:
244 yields 129.1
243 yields 116.1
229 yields 15.67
